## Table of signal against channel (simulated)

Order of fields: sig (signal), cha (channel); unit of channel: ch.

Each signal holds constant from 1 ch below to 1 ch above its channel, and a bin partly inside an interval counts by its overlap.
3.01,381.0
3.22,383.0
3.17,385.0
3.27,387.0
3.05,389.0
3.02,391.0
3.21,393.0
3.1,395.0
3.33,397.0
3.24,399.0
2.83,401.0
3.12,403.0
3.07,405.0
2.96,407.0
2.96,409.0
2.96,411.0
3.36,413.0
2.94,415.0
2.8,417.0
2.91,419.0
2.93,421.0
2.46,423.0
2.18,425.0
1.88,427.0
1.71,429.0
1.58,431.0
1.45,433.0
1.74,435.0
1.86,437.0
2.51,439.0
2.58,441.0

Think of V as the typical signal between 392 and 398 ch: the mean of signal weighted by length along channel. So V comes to 3.21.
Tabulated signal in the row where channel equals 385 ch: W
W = 3.17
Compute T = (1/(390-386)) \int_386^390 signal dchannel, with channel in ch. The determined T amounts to 3.16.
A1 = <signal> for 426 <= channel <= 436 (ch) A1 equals 1.67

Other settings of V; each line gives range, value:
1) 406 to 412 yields 2.96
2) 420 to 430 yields 2.23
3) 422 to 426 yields 2.32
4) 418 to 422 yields 2.92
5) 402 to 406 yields 3.09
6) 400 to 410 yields 2.99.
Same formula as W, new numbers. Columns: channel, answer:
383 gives 3.22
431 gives 1.58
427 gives 1.88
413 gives 3.36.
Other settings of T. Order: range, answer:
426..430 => 1.79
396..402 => 3.13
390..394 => 3.12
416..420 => 2.85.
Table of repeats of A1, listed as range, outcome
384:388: 3.22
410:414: 3.16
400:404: 2.98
